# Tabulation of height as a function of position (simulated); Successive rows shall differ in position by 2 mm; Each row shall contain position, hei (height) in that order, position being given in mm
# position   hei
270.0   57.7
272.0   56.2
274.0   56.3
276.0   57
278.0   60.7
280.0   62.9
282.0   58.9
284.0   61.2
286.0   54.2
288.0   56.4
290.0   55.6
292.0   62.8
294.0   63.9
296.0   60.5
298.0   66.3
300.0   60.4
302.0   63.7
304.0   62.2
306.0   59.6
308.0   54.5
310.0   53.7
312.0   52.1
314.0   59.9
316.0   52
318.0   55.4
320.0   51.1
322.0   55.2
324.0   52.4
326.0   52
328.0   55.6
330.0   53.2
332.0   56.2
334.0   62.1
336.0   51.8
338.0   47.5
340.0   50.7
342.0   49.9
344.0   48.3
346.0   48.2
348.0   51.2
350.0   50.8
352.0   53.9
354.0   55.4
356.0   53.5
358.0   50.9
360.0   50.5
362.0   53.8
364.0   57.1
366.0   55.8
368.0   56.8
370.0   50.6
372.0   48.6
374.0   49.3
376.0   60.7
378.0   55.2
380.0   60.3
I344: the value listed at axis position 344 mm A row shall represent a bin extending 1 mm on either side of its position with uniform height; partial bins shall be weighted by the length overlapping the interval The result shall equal 48.3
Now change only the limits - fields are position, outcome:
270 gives 57.7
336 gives 51.8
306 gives 59.6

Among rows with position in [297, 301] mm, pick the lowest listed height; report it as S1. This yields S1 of 60.4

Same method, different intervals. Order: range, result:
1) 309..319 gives 52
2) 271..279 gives 56.2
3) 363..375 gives 48.6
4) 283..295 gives 54.2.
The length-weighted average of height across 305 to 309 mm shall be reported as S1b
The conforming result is 57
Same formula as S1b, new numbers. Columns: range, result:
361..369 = 55.9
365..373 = 53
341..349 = 49.4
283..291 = 56.8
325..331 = 53.6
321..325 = 53.8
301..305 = 63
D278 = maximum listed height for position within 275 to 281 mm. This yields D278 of 62.9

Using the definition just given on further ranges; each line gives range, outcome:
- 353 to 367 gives 57.1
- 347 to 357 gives 55.4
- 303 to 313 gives 62.2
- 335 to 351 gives 51.8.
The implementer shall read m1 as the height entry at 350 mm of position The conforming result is 50.8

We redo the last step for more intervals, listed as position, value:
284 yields 61.2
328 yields 55.6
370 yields 50.6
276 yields 57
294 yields 63.9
